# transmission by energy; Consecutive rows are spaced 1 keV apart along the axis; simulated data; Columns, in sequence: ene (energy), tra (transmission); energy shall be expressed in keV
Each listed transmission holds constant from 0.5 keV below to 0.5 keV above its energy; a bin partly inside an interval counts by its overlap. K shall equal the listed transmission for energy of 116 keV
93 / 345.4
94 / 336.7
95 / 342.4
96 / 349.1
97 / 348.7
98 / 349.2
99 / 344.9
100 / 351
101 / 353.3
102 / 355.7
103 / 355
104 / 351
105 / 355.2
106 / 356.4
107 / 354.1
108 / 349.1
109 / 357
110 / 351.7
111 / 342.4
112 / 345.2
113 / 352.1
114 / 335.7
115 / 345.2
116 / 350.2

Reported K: 350.2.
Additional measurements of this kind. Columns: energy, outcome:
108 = 349.1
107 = 354.1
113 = 352.1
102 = 355.7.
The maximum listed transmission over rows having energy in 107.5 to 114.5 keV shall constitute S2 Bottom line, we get 357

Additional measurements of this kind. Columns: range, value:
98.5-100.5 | 351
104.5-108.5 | 356.4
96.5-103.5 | 355.7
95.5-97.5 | 349.1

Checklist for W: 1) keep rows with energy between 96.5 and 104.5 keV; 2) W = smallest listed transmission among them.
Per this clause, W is 344.9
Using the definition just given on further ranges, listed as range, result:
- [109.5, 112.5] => 342.4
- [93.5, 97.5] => 336.7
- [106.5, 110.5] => 349.1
